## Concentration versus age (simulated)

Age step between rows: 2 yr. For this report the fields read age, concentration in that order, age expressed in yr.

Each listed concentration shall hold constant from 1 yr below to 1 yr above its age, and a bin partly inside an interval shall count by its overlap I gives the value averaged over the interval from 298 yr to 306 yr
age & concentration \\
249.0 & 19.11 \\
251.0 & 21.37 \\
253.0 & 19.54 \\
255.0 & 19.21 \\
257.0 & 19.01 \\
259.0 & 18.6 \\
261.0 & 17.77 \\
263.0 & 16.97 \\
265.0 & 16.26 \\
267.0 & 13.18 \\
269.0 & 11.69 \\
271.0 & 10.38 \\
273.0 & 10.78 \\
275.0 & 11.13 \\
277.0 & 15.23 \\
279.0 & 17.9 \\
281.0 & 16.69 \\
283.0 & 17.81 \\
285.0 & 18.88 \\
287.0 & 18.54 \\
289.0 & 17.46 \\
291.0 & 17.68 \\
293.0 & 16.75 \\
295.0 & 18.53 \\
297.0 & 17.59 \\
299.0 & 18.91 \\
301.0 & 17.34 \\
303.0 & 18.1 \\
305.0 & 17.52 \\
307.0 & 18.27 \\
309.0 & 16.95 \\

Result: 18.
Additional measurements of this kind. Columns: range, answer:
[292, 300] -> 17.9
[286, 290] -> 18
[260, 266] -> 17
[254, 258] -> 19.1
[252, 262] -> 18.8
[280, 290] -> 17.9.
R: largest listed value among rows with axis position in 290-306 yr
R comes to 18.91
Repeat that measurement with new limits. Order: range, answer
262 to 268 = 16.97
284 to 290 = 18.88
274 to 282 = 17.9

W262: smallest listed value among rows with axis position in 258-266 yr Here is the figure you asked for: 16.26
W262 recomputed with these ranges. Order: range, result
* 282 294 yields 16.75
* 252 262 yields 17.77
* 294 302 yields 17.34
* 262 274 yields 10.38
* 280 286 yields 16.69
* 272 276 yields 10.78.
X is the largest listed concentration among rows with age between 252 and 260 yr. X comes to 19.54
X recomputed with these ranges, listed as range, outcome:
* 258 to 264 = 18.6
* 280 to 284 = 17.81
